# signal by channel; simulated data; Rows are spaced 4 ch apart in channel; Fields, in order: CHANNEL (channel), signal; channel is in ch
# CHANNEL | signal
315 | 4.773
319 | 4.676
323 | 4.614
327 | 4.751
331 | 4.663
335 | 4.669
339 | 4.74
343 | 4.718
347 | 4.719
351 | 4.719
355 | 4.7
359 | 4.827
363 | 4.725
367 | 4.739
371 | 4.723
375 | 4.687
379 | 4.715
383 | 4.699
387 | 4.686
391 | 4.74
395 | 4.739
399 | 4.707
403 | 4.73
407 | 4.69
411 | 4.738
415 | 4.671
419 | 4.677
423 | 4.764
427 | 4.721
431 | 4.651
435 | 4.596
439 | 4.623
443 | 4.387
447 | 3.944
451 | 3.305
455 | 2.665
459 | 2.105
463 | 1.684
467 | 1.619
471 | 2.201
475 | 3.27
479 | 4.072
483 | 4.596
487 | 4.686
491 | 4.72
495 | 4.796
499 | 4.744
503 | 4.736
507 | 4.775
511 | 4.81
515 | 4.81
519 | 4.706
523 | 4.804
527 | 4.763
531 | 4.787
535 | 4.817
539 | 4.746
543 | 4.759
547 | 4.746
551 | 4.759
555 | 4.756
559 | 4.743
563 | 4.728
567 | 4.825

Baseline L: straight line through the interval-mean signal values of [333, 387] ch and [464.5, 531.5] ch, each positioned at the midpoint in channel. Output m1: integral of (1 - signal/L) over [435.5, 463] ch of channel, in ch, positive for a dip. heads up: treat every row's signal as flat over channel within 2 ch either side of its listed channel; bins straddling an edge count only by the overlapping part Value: 6.2 ch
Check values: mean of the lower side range 4.72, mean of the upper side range 4.26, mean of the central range 3.43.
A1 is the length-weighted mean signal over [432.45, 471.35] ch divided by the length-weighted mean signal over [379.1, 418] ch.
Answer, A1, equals 0.67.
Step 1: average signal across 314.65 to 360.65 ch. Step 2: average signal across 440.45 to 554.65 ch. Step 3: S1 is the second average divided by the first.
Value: 0.9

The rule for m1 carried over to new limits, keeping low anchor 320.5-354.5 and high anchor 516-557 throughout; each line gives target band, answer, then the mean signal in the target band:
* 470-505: 3.6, 4.26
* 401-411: 0.0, 4.72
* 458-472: 8.5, 1.87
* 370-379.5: 0.0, 4.71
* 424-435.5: 0.1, 4.67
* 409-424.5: 0.0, 4.71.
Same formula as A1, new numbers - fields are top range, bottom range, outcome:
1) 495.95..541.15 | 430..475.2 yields 1.48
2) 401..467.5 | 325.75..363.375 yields 0.84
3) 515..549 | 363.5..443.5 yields 1.02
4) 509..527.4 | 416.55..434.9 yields 1.02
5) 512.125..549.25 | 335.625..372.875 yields 1.01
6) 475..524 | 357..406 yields 0.98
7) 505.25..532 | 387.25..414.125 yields 1.01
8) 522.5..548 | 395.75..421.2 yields 1.01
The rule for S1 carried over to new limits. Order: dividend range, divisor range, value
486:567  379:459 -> 1.08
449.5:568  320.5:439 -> 0.89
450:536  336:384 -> 0.84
